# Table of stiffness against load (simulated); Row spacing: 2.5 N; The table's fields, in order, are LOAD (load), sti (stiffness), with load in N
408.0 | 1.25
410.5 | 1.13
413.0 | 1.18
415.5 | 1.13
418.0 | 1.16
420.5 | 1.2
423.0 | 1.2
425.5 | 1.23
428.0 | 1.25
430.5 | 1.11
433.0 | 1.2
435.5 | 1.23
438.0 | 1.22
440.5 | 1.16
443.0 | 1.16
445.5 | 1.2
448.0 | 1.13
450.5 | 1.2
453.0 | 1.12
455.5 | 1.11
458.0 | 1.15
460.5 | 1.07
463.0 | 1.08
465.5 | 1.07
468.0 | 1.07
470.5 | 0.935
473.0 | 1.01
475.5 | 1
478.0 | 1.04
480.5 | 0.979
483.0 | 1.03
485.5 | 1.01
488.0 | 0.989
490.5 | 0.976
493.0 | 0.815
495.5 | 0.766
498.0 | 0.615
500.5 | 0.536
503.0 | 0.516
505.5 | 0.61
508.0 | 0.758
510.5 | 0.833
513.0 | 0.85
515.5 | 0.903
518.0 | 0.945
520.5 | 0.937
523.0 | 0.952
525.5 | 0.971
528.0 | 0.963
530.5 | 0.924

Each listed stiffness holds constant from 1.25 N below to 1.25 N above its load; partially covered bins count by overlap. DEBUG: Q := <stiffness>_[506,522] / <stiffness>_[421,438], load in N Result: 0.7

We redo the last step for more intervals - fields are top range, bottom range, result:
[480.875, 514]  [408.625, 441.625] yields 0.67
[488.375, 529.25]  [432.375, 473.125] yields 0.72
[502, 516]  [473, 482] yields 0.74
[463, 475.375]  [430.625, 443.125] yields 0.86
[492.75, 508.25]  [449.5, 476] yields 0.60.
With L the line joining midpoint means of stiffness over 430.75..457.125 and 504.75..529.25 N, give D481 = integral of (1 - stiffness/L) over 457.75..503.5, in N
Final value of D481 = 4.4 N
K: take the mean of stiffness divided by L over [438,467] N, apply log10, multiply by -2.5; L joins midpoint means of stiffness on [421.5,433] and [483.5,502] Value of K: -0.08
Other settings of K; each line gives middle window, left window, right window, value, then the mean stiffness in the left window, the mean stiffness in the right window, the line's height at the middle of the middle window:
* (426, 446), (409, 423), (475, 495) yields -0.08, 1.17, 0.971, 1.11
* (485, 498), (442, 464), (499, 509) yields -0.19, 1.14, 0.601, 0.732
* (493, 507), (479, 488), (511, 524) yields 0.46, 1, 0.912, 0.96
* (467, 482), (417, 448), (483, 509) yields -0.10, 1.19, 0.772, 0.914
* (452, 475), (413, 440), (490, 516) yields -0.10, 1.19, 0.732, 0.969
